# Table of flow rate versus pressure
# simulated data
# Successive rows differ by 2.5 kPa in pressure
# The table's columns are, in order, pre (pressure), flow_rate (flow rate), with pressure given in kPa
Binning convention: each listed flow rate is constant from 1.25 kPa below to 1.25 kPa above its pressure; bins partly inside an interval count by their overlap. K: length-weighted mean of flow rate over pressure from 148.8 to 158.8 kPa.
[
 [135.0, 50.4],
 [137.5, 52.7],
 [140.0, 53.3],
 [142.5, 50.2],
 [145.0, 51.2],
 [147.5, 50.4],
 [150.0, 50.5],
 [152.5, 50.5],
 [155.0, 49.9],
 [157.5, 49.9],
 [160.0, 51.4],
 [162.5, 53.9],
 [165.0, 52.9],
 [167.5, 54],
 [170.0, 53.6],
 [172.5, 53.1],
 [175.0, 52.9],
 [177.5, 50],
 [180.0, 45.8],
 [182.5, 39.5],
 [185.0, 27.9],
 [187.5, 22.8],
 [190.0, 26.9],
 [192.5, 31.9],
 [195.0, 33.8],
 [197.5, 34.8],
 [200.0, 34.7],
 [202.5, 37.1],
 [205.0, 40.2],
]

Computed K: 50.2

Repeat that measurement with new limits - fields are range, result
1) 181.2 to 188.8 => 30.1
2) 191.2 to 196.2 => 32.8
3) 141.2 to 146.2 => 50.7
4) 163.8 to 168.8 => 53.5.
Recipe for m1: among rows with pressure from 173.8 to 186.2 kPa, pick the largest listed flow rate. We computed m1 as 52.9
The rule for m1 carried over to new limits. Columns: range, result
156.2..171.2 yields 54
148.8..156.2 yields 50.5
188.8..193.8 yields 31.9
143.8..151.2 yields 51.2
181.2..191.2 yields 39.5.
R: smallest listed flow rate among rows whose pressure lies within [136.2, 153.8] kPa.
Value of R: 50.2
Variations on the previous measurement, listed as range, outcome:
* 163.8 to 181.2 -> 45.8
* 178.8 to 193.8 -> 22.8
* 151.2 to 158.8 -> 49.9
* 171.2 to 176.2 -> 52.9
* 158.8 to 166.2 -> 51.4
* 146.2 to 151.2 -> 50.4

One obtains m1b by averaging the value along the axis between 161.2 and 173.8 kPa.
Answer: 53.5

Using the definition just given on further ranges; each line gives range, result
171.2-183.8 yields 48.2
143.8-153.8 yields 50.6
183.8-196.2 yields 28.6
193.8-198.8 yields 34.3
